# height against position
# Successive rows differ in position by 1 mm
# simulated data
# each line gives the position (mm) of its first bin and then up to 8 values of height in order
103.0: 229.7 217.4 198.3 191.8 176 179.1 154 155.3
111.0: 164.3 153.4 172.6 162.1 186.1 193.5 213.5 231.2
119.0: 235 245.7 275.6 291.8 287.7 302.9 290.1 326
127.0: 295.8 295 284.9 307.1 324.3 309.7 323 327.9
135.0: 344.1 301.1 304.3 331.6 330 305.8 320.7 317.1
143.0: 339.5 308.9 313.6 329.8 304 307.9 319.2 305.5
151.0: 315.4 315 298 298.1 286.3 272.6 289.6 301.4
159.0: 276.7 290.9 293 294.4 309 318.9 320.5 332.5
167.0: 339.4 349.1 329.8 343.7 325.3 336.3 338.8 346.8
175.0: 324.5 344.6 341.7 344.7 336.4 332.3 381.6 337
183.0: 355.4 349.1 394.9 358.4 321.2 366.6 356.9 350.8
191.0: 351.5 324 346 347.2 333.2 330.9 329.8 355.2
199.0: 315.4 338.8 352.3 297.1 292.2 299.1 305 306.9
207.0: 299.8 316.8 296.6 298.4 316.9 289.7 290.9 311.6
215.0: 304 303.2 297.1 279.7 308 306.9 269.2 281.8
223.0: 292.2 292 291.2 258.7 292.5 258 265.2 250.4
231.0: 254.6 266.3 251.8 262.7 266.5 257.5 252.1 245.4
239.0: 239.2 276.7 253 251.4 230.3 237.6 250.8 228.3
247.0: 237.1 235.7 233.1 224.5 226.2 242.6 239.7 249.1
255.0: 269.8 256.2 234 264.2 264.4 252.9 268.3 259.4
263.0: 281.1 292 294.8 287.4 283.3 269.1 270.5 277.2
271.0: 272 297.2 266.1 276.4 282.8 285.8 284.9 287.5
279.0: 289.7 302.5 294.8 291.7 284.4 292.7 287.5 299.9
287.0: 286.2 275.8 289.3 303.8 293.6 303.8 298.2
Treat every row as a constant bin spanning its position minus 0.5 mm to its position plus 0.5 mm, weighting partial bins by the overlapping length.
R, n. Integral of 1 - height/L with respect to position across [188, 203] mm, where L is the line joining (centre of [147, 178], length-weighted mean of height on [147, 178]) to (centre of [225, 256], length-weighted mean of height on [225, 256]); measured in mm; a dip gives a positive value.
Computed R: -2.5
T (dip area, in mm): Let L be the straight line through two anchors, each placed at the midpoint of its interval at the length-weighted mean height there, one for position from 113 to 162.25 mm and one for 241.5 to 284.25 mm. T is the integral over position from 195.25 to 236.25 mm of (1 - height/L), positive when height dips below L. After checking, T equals -2.9 mm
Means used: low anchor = 291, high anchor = 265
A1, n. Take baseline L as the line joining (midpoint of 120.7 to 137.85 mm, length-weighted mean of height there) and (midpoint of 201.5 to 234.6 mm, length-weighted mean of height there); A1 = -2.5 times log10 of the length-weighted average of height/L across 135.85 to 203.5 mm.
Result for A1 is -0.10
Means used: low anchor 306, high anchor 288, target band 326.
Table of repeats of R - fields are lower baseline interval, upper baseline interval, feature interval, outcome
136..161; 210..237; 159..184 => -2.7 mm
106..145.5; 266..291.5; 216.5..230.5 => -0.2 mm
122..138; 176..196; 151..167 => 1.3 mm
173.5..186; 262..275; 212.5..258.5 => 6.5 mm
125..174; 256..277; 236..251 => 2.1 mm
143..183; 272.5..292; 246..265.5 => 2.8 mm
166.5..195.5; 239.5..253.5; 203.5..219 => -0.2 mm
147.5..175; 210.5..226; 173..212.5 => -3.9 mm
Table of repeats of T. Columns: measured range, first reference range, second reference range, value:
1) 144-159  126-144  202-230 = 0.4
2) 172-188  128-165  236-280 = -2.9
